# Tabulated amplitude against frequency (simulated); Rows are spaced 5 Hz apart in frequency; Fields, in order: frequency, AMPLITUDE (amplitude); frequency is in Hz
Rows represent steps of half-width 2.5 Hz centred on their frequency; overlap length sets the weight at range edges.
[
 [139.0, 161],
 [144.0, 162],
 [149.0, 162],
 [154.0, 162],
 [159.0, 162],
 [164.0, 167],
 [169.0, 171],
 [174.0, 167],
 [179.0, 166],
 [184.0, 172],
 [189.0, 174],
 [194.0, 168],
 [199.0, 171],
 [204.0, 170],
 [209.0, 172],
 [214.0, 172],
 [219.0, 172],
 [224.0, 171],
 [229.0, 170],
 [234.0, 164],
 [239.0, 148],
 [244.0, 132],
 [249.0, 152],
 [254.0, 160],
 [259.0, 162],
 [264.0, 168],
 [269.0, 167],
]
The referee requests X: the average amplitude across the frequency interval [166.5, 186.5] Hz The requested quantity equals 169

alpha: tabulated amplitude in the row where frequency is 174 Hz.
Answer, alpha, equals 167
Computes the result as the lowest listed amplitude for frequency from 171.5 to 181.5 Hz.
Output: 166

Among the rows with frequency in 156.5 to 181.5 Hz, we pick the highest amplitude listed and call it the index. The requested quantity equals 171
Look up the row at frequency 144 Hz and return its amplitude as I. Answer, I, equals 162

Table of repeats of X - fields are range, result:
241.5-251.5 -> 142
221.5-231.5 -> 170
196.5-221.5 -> 171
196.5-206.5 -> 170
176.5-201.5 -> 170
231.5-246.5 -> 148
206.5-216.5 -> 172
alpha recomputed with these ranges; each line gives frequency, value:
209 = 172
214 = 172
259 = 162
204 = 170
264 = 168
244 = 132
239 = 148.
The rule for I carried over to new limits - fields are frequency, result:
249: 152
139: 161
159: 162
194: 168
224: 171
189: 174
